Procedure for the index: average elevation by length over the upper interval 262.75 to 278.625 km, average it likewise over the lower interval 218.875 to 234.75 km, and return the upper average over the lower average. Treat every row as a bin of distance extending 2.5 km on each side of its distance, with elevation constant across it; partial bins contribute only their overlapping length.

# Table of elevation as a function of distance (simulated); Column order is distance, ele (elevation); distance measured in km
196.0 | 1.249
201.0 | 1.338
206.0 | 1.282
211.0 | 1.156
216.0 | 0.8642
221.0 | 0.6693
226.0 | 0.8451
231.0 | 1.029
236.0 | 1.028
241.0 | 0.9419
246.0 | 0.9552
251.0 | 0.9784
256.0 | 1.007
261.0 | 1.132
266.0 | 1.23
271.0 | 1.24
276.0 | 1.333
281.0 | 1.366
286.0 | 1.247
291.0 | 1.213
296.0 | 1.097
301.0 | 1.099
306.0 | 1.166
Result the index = 1.46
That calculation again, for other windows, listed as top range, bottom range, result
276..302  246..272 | 1.12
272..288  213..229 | 1.61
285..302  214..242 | 1.30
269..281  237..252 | 1.35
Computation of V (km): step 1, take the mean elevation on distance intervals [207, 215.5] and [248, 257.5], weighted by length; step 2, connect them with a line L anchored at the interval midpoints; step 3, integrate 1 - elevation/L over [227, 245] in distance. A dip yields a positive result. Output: 0.95 km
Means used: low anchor 1.11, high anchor 0.989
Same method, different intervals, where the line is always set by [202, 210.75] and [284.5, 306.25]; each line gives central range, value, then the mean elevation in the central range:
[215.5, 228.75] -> 4.86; 0.787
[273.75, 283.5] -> -1.41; 1.35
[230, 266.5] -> 5.56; 1.03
